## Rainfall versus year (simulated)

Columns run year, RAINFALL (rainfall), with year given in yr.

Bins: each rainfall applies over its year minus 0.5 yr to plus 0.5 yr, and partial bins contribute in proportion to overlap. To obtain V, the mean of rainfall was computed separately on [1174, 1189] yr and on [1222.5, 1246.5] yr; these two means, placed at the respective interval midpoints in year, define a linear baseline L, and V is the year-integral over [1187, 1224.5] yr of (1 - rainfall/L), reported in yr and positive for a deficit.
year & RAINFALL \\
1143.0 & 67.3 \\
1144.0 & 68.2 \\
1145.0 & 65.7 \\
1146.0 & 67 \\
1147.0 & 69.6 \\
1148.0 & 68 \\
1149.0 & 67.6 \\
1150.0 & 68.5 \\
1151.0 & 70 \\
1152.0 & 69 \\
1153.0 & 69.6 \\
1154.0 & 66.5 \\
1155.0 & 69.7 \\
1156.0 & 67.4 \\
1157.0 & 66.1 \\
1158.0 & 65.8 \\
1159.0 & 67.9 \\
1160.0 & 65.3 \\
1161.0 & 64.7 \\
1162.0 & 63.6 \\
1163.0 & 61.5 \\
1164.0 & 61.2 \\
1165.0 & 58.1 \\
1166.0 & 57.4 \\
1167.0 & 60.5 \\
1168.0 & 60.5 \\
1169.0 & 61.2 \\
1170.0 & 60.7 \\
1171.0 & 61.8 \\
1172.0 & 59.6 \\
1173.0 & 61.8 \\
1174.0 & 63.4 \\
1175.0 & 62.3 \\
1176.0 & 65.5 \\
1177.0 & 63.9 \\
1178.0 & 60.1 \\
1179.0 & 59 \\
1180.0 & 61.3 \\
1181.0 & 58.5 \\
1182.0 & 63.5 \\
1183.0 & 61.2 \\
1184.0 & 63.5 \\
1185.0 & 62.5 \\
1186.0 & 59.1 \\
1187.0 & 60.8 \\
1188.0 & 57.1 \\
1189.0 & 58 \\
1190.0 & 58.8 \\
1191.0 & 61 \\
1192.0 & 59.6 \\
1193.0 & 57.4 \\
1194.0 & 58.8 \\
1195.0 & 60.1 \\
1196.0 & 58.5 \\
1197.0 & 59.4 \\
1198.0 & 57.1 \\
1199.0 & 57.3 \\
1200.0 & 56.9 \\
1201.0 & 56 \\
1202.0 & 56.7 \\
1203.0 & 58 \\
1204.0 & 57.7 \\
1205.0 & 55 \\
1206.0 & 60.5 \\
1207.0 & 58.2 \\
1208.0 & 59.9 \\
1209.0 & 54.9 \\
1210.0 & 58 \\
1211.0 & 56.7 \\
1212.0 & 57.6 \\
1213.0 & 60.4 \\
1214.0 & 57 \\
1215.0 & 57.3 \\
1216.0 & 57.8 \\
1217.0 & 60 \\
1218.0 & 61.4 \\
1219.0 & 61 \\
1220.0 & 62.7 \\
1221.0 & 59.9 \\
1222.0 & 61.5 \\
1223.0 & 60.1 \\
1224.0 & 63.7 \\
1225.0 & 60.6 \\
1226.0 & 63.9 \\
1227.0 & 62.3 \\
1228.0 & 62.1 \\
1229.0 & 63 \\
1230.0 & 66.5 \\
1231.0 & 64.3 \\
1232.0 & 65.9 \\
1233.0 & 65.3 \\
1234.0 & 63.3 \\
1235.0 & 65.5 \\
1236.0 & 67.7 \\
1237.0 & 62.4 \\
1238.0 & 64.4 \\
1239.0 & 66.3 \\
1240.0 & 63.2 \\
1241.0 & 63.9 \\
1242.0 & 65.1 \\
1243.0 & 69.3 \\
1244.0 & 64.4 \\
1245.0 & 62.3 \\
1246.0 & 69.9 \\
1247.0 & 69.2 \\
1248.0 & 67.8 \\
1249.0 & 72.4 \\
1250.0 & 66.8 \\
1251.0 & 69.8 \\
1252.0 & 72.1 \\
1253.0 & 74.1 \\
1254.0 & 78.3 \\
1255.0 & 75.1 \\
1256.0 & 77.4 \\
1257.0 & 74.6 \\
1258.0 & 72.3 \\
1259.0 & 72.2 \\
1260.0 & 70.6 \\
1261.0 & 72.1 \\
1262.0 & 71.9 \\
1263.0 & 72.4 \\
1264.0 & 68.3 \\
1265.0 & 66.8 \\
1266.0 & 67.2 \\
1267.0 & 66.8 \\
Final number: 2.4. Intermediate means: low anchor 61.3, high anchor 64.4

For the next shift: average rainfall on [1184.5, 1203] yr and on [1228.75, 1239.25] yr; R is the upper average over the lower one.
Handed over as 1.11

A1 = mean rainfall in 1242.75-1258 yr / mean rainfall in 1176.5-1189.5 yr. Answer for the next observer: 1.2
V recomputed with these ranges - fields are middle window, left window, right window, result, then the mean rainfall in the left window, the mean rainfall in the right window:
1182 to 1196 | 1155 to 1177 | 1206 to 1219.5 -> 0.2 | 62.9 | 58.6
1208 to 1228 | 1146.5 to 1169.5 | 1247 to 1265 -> 2.7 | 65.2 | 72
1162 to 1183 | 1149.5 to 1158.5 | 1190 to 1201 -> 0.9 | 68.1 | 58.5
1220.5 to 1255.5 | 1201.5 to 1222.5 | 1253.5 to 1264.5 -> 0.3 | 58.7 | 73.2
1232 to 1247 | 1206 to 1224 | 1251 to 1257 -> 0.8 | 59.2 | 74.9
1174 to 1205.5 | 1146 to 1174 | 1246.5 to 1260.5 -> 3.5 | 64.6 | 72.3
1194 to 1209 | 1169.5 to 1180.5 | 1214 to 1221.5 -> 0.7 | 61.8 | 59.8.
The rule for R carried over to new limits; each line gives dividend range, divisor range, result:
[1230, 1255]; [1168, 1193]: 1.11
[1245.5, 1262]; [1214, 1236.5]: 1.16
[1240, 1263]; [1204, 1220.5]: 1.20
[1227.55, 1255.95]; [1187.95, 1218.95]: 1.16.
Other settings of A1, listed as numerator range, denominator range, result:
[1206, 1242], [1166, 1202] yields 1.03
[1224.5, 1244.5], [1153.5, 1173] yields 1.02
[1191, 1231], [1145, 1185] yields 0.93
